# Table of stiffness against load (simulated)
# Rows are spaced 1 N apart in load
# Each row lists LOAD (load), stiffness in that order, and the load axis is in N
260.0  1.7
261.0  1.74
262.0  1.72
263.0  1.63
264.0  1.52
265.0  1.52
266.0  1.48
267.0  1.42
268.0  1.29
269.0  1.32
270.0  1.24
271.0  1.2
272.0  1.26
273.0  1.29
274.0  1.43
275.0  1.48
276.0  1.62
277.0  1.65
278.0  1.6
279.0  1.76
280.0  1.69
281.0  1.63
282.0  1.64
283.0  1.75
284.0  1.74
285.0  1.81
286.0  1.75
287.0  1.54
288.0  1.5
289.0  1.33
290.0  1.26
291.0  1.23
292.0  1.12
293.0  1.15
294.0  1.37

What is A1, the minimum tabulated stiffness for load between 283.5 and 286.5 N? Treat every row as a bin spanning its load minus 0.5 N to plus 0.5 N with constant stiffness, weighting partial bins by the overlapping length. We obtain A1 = 1.74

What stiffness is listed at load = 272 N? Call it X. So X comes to 1.26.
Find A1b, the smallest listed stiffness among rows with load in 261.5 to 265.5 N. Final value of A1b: 1.52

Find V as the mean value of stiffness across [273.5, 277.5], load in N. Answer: 1.54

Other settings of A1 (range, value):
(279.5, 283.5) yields 1.63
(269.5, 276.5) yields 1.2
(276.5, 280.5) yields 1.6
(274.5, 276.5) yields 1.48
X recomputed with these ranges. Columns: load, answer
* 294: 1.37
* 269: 1.32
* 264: 1.52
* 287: 1.54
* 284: 1.74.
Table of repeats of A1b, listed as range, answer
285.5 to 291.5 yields 1.23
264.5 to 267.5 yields 1.42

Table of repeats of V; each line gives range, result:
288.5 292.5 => 1.24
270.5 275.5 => 1.33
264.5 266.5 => 1.5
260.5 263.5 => 1.7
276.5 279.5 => 1.67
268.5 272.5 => 1.25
